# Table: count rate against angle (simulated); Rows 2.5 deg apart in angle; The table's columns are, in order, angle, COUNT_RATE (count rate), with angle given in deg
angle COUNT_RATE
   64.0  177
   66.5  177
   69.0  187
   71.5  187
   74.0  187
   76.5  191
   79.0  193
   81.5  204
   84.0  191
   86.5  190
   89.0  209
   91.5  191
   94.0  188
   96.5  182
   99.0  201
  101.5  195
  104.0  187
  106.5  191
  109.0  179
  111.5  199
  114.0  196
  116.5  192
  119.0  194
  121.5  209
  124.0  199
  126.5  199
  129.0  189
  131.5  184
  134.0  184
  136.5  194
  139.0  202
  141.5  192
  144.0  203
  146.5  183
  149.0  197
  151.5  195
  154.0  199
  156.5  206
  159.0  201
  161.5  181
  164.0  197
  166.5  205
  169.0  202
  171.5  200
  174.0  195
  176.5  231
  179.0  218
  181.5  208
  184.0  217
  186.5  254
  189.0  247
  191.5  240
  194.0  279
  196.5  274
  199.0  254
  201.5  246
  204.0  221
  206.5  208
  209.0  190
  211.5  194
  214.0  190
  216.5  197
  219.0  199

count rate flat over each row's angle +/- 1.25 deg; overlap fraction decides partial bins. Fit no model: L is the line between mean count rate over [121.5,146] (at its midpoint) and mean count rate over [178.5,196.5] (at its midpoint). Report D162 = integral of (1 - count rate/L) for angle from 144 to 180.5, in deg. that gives 3.0 deg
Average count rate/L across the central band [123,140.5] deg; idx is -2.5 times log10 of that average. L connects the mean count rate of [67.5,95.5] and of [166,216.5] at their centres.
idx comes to 0.07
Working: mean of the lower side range 192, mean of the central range 193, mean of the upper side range 223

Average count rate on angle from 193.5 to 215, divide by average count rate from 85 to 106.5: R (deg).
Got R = 1.18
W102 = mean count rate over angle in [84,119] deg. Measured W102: 192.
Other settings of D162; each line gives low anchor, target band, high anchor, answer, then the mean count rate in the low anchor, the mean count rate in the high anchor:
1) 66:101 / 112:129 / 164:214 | 0.45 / 192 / 224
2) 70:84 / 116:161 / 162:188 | 2.02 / 192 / 212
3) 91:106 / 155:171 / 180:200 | 2.16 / 191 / 246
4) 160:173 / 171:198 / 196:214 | -3.22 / 197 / 222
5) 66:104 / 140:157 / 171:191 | 1.29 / 192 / 223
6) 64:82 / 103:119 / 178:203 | 1.17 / 188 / 244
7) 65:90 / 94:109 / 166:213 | 0.66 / 191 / 226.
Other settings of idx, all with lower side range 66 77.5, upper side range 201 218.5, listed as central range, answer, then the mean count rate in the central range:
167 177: -0.03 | 205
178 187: -0.11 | 222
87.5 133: -0.01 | 193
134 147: 0.01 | 194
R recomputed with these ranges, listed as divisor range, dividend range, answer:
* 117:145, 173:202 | 1.22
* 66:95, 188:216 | 1.20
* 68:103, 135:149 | 1.01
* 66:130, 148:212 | 1.13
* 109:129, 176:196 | 1.21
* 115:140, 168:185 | 1.08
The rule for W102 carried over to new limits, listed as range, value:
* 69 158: 194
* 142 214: 215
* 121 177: 197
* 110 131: 196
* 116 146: 195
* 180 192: 232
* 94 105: 191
